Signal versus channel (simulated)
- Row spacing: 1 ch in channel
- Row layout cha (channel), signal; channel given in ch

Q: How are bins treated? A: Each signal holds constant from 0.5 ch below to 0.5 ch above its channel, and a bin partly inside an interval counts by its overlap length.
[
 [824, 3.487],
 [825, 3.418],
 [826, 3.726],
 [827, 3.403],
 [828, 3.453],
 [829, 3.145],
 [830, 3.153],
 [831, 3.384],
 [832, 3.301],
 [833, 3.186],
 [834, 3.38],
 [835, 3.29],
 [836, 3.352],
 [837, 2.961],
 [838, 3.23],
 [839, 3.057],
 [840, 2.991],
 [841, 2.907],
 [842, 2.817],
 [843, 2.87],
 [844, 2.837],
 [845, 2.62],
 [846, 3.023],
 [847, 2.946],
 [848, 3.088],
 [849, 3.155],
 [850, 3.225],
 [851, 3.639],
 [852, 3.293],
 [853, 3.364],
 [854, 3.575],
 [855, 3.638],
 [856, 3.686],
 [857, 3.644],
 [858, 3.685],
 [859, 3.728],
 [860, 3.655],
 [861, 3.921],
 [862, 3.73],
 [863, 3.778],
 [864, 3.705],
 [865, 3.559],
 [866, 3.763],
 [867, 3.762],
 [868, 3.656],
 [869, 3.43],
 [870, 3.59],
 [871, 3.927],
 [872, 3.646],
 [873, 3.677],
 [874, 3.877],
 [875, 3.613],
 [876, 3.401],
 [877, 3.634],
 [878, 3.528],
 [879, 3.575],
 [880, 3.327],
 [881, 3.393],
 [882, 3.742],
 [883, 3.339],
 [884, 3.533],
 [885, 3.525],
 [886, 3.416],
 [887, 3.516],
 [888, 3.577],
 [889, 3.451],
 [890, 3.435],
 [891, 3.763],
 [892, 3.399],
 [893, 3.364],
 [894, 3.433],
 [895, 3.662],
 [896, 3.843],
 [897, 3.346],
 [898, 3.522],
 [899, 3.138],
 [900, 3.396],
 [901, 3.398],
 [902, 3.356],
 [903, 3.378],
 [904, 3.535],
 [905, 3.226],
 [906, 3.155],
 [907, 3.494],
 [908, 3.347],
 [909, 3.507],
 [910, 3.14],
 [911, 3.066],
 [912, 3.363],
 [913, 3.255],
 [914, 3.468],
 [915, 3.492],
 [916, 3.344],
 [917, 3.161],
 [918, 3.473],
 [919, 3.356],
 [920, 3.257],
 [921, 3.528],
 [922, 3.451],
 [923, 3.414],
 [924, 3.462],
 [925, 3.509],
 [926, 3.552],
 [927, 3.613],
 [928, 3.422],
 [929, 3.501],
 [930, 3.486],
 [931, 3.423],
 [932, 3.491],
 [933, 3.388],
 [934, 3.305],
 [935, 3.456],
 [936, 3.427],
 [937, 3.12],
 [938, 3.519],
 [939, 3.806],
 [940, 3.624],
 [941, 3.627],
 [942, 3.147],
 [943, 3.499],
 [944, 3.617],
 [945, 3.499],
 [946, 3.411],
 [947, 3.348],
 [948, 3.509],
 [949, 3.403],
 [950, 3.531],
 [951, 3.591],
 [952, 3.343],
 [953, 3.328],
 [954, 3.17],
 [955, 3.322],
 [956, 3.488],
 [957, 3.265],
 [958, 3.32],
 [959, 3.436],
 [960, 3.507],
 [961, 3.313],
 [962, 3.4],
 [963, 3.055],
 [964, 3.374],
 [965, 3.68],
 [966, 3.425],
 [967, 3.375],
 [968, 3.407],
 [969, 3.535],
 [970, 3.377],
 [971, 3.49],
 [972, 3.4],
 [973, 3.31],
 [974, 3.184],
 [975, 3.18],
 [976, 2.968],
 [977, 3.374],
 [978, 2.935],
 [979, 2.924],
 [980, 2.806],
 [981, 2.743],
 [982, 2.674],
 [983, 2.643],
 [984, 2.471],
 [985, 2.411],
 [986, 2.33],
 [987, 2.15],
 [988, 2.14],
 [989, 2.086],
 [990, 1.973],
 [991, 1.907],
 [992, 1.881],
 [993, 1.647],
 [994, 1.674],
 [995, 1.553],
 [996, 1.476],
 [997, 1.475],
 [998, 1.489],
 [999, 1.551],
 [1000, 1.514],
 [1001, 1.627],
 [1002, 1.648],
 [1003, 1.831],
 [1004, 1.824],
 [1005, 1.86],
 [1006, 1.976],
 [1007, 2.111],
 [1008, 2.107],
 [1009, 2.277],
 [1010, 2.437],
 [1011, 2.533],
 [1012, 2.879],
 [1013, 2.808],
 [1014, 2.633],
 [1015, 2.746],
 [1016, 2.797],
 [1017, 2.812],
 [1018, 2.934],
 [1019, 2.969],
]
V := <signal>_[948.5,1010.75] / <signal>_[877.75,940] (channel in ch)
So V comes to 0.8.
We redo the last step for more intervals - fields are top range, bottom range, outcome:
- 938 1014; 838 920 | 0.81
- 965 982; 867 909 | 0.92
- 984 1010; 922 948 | 0.54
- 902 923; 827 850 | 1.08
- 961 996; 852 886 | 0.77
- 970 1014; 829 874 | 0.69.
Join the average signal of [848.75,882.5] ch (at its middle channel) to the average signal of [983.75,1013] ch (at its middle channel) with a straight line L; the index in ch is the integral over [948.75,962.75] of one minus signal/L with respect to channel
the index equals -5.0 ch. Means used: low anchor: 3.61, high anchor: 1.97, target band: 3.38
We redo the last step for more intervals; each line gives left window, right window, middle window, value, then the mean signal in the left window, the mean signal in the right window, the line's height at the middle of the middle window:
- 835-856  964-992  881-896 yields -2.3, 3.15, 2.88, 3.06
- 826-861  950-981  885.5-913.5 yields -1.1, 3.27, 3.3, 3.29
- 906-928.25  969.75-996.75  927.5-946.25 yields -2.0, 3.39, 2.53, 3.13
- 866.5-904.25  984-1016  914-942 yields -4.5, 3.53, 2.04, 2.97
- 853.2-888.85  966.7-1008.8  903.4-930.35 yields -2.3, 3.62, 2.38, 3.13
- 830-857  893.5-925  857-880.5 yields -2.8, 3.19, 3.39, 3.27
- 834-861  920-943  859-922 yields -2.6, 3.26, 3.46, 3.36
